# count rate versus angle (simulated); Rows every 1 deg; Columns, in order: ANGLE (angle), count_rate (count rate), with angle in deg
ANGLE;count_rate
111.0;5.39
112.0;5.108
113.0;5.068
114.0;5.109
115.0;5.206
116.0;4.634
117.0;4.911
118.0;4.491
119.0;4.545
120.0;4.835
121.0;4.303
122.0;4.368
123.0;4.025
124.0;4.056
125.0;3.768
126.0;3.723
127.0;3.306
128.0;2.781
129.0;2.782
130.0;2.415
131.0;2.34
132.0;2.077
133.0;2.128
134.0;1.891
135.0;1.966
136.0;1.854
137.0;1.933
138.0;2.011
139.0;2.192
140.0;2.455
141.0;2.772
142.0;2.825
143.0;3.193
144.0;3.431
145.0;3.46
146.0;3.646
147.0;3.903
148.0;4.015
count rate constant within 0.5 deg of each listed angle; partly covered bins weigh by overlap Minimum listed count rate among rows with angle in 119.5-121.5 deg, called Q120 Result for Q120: 4.303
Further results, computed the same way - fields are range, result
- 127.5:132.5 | 2.077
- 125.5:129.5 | 2.781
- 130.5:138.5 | 1.854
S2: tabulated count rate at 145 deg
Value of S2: 3.46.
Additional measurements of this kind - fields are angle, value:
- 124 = 4.056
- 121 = 4.303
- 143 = 3.193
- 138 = 2.011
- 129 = 2.782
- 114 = 5.109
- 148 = 4.015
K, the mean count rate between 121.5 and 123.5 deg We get 4.2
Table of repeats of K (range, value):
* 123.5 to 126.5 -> 3.85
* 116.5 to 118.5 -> 4.7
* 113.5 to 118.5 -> 4.87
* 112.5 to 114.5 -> 5.09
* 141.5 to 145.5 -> 3.23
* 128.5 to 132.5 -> 2.4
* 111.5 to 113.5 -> 5.09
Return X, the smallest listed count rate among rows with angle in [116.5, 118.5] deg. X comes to 4.491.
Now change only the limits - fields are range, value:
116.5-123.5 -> 4.025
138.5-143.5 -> 2.192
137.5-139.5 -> 2.011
